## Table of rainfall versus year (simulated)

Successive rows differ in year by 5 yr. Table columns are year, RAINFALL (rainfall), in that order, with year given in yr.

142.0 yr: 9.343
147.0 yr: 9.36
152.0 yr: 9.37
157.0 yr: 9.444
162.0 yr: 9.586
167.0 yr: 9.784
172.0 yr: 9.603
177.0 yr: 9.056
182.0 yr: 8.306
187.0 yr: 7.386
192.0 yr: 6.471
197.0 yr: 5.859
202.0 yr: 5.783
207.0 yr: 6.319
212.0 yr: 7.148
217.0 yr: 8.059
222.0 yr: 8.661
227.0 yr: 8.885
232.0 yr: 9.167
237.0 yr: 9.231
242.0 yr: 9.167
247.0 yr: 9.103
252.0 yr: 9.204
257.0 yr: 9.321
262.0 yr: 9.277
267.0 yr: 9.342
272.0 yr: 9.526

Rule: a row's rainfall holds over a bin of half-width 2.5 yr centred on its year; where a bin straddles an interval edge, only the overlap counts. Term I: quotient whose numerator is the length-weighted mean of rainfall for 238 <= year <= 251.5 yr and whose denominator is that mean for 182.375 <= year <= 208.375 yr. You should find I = 1.4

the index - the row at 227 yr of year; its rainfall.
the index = 8.885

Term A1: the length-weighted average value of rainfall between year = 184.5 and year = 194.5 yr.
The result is 6.93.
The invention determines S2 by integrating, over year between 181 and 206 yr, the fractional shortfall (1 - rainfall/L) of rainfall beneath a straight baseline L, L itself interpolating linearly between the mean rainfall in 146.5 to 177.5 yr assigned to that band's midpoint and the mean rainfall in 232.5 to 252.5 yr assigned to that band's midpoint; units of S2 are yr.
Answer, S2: 7.3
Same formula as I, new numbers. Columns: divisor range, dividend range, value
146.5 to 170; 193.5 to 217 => 0.68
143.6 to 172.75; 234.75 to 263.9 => 0.97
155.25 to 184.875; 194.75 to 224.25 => 0.75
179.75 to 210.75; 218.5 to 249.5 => 1.35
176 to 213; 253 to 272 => 1.34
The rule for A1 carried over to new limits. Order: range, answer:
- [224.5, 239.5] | 9.09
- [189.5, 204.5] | 6.04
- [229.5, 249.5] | 9.17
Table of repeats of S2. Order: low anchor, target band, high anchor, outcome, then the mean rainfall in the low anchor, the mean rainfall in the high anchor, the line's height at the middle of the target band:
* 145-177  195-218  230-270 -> 6.9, 9.49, 9.23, 9.36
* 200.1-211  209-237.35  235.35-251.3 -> -3.1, 6.22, 9.17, 7.59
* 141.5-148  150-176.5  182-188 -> -2.8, 9.35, 7.77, 8.62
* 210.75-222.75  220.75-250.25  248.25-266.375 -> -1.8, 7.94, 9.26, 8.55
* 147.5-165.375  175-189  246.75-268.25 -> 1.7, 9.47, 9.26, 9.42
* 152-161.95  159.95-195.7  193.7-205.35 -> -3.5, 9.46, 5.9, 7.72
